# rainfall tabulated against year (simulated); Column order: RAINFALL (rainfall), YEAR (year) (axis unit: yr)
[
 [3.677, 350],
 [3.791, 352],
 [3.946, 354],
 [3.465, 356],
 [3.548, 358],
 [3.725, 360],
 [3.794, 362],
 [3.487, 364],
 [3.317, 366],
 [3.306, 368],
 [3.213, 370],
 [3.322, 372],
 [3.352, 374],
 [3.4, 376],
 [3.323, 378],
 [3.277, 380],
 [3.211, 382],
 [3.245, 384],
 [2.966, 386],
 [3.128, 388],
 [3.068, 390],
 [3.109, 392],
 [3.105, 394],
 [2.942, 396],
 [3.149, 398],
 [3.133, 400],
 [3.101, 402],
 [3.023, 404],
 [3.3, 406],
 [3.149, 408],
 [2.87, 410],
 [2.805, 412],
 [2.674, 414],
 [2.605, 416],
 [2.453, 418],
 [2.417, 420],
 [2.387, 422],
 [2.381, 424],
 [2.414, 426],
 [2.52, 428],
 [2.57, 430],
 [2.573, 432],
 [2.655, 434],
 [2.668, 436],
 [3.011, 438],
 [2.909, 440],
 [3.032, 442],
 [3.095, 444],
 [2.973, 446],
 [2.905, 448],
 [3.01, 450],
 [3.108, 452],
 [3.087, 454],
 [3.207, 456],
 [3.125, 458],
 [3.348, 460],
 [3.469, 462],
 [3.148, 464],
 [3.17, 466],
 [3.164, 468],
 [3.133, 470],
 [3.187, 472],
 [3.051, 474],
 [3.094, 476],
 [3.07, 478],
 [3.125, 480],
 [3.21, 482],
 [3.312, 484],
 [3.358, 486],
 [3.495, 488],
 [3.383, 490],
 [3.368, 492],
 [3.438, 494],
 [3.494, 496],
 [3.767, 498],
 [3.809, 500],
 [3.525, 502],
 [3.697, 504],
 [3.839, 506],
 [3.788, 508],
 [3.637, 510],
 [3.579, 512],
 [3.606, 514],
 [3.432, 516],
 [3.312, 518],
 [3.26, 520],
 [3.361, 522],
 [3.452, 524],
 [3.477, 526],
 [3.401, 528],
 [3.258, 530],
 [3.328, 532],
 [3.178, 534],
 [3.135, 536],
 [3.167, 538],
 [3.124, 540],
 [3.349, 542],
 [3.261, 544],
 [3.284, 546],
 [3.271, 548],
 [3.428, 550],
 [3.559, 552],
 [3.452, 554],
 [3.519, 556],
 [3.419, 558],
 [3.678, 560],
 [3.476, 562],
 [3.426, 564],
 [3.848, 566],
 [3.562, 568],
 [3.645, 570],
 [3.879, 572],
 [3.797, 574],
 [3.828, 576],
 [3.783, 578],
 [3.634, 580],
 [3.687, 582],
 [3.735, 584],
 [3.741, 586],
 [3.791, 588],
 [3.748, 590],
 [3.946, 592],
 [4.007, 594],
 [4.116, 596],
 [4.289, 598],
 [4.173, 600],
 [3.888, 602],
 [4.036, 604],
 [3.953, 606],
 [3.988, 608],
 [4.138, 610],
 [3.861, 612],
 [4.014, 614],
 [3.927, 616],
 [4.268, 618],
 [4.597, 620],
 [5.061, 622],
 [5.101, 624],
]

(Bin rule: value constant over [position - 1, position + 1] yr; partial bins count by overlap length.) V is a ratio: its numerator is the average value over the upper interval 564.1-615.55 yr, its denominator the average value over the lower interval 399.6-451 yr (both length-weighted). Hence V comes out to 1.4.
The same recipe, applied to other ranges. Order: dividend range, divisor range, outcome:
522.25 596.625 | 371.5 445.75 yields 1.21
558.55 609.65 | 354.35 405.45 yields 1.17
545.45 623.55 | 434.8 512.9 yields 1.17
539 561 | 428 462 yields 1.15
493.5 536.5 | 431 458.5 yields 1.18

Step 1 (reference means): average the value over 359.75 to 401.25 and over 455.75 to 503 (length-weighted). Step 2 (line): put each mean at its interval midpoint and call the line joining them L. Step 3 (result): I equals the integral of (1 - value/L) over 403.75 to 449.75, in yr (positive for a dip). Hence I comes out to 7.38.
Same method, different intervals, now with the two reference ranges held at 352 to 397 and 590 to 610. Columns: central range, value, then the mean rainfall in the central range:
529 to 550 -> 3.29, 3.24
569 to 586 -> 0.93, 3.75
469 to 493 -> 2.85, 3.23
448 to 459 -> 1.52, 3.09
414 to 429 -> 4.37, 2.47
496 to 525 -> 1.42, 3.57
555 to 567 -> 1.08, 3.56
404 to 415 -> 1.54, 2.97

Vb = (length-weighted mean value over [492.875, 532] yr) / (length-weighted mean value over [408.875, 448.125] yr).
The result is 1.3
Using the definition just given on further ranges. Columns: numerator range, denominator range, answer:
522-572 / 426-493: 1.11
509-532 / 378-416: 1.12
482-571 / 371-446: 1.18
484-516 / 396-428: 1.28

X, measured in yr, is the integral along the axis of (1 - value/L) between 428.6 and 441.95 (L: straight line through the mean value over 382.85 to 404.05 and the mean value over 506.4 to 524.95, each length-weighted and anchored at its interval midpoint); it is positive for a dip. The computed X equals 2.01 yr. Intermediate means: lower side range 3.09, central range 2.75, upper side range 3.5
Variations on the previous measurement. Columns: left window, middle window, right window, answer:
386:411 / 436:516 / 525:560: -1.73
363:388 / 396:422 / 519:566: 3.34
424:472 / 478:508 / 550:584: -2.47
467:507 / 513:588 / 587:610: 5.00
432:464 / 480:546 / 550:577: -1.39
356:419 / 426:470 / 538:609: 4.77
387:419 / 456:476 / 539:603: 0.25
